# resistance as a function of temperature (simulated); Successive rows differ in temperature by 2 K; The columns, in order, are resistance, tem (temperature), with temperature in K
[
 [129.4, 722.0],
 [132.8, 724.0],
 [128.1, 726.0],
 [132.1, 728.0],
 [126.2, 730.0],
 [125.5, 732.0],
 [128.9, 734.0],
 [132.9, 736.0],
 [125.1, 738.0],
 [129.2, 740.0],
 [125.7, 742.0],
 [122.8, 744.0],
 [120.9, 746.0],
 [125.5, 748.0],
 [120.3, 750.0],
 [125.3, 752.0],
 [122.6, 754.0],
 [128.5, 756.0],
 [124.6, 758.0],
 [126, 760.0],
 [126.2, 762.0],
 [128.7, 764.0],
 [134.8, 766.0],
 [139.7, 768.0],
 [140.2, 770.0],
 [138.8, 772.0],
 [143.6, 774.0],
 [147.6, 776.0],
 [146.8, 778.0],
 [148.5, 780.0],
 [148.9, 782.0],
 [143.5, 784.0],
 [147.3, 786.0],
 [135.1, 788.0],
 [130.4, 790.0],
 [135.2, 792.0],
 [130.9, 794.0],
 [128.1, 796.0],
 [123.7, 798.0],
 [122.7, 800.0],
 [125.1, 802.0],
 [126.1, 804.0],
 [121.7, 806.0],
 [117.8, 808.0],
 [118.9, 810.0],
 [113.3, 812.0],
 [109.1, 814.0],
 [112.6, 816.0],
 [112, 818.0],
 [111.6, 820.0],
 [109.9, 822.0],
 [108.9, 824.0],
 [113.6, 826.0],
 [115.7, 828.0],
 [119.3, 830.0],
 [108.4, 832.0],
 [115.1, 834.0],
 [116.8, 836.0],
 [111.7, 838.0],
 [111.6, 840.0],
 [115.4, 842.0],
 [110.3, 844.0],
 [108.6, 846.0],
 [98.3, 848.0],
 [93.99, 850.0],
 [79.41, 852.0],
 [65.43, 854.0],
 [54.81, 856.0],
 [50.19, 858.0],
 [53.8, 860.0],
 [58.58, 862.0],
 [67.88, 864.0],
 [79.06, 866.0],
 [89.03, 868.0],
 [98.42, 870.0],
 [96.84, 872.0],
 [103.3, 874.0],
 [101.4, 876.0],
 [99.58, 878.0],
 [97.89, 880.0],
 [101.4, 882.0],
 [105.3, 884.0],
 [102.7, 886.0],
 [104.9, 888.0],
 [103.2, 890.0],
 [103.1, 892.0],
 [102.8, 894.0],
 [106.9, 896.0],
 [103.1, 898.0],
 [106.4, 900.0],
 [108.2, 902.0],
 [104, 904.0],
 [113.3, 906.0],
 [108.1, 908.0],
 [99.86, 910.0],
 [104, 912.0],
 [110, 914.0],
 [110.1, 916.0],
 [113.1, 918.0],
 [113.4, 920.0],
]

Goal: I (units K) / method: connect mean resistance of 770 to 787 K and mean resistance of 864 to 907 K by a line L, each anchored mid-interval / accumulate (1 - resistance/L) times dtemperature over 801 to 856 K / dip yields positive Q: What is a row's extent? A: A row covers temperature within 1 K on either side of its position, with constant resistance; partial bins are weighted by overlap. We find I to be 6.93 K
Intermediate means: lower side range 145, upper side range 101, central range 109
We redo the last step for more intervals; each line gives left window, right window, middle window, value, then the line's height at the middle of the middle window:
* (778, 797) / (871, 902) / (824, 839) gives 1.1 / 123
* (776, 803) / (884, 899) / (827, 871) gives 9.7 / 117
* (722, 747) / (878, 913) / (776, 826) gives -3.5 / 118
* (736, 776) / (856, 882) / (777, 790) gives -2.8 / 118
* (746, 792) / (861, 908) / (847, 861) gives 4.8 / 108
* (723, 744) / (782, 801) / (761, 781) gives -1.1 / 132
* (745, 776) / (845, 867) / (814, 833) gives -4.0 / 92.9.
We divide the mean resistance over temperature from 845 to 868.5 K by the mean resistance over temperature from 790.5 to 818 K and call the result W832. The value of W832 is 0.61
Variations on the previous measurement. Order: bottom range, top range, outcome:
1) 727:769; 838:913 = 0.75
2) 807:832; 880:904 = 0.92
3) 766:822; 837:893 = 0.70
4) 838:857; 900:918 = 1.14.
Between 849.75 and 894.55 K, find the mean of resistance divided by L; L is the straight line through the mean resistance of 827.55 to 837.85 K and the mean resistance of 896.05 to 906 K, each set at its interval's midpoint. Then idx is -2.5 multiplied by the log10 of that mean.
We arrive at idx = 0.25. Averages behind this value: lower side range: 115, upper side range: 106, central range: 87.3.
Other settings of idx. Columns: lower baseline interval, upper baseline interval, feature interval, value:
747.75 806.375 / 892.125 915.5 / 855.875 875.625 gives 0.426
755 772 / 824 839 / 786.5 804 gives -0.051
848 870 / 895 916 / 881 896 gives -0.108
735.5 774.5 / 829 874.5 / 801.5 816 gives -0.097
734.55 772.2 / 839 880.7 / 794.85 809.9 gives -0.132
